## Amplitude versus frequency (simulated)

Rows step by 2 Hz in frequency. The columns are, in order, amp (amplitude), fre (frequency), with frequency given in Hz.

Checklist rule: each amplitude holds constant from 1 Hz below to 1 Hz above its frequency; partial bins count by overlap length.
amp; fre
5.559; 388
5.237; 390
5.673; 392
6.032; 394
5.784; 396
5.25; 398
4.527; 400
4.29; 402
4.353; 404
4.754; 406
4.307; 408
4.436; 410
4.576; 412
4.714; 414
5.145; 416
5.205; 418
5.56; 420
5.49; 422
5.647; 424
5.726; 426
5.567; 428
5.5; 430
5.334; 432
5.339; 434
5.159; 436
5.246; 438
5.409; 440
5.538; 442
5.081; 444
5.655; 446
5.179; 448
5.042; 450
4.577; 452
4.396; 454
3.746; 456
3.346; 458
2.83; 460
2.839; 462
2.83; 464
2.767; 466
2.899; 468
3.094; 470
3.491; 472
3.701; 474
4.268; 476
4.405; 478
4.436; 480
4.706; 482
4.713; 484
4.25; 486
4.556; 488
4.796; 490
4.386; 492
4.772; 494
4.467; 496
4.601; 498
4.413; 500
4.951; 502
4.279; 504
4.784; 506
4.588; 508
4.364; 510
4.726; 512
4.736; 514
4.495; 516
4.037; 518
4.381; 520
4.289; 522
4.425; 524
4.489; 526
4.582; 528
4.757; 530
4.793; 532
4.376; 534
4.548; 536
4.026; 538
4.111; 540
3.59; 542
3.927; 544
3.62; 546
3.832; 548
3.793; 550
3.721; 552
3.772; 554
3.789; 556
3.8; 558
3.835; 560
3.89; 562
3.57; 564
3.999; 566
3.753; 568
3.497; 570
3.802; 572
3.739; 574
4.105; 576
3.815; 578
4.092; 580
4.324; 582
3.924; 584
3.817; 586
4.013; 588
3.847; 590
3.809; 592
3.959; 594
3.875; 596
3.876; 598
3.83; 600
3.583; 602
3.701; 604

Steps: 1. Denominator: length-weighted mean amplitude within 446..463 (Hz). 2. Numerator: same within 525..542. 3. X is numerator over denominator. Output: 1.1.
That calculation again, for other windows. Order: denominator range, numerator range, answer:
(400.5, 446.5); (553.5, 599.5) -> 0.76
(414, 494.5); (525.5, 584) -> 0.87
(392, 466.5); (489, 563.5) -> 0.89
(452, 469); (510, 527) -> 1.35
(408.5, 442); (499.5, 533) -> 0.86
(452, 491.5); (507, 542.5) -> 1.16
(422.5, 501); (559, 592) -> 0.86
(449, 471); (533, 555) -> 1.13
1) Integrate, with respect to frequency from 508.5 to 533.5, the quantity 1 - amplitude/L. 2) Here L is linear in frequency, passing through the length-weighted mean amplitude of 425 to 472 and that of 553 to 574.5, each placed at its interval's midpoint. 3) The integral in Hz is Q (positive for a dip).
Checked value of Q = -3.0 Hz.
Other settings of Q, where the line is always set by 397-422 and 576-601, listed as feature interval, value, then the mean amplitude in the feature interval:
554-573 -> 1.3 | 3.77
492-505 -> -0.6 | 4.57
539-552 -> 1.1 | 3.81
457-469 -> 4.3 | 2.92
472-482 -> 0.6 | 4.18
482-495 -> -0.5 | 4.59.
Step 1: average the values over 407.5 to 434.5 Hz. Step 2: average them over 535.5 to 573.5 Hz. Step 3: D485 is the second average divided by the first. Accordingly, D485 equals 0.74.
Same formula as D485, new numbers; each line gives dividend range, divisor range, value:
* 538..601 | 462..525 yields 0.91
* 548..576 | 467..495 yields 0.91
